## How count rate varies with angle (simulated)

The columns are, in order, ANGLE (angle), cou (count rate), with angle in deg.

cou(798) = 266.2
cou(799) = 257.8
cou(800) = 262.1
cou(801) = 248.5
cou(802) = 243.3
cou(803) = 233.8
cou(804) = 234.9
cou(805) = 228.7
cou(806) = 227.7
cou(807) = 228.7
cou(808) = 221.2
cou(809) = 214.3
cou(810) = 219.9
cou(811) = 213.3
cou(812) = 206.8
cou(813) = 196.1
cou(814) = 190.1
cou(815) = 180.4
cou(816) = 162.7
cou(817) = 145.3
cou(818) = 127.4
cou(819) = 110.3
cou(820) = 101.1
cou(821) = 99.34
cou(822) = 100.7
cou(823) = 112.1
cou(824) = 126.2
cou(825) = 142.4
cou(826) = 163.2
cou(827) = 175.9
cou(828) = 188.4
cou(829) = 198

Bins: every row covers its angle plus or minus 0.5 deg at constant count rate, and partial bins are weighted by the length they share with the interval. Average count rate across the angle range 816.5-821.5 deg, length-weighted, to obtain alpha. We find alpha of 117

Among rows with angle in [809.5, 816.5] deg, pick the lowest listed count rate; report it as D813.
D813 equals 162.7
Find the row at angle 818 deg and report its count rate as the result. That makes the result 127.4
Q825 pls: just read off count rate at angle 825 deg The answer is 142.4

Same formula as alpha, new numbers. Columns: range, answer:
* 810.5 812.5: 210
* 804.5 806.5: 228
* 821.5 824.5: 113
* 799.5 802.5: 251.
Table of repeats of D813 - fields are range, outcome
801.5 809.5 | 214.3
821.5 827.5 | 100.7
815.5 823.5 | 99.34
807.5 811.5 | 213.3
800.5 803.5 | 233.8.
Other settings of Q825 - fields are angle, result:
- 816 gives 162.7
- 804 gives 234.9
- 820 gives 101.1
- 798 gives 266.2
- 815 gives 180.4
